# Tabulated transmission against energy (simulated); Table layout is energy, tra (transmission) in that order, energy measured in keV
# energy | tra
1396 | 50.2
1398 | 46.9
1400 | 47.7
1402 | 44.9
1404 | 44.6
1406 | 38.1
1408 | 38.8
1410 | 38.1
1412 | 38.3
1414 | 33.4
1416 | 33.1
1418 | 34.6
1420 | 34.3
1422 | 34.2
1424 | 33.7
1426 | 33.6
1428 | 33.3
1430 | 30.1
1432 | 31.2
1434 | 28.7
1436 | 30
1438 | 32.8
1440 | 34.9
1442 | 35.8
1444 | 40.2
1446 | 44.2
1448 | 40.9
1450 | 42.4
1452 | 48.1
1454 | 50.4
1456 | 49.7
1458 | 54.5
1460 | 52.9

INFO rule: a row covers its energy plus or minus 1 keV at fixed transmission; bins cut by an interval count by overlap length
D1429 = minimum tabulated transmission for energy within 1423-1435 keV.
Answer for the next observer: 28.7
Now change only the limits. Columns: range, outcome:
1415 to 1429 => 33.1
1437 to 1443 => 32.8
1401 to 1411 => 38.1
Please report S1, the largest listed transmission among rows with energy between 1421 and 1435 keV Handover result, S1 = 34.2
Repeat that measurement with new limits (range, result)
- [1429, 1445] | 40.2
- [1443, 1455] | 50.4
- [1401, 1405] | 44.9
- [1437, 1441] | 34.9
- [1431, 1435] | 31.2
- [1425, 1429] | 33.6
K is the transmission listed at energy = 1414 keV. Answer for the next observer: 33.4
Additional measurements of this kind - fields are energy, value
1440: 34.9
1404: 44.6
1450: 42.4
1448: 40.9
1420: 34.3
